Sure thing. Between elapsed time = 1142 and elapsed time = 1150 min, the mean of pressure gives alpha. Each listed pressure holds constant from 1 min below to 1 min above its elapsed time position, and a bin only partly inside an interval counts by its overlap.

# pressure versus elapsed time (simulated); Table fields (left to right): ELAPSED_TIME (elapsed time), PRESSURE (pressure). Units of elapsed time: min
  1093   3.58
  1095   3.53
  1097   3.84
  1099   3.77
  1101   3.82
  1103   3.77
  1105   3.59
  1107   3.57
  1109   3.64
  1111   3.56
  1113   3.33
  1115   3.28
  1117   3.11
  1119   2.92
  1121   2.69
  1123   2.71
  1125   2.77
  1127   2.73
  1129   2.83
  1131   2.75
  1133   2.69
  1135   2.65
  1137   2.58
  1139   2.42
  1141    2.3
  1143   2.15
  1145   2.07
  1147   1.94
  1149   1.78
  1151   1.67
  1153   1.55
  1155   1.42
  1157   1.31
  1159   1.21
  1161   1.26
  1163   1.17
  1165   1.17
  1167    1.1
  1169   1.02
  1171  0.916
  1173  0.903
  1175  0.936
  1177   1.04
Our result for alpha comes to 1.99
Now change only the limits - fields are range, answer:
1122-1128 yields 2.74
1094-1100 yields 3.71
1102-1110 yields 3.64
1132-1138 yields 2.64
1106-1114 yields 3.53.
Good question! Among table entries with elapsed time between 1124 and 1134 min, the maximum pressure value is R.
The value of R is 2.83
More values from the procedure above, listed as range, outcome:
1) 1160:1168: 1.26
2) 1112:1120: 3.33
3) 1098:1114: 3.82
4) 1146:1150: 1.94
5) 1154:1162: 1.42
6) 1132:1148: 2.69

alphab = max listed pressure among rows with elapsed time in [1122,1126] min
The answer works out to 2.77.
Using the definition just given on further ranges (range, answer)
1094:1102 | 3.84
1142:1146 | 2.15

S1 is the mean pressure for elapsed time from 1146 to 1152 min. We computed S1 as 1.8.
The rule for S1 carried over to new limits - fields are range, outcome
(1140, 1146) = 2.17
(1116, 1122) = 2.91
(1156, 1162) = 1.26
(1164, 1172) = 1.05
